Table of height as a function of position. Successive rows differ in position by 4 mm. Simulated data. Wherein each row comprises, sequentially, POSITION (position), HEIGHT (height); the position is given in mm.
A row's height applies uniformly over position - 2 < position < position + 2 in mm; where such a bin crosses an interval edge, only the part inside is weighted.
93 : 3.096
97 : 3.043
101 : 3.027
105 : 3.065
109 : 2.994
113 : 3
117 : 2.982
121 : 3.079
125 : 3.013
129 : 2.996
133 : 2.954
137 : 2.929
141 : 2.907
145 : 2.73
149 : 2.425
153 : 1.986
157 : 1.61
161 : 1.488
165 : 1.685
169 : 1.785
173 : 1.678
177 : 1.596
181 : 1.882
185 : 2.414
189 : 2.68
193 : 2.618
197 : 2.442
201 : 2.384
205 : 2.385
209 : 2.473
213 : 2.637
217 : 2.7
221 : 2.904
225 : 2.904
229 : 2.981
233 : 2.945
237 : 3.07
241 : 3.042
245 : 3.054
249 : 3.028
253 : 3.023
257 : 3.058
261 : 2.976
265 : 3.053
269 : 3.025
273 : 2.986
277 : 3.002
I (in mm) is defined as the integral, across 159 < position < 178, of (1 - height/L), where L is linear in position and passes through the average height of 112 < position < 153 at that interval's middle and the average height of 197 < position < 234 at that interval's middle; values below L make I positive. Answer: 7.72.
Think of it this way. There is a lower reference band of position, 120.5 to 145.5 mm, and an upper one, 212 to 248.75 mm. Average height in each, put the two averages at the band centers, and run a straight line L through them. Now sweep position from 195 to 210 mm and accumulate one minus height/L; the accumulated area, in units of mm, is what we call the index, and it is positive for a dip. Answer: 2.6 mm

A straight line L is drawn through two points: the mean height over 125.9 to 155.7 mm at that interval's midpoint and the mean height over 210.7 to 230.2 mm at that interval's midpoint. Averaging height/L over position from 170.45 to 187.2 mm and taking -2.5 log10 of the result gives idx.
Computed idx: 0.40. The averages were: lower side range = 2.69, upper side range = 2.81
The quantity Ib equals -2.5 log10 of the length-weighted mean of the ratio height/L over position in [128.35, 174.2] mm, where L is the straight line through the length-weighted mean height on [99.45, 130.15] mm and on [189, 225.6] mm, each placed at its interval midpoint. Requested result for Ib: 0.26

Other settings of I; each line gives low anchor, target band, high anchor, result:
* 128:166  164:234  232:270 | 8.3 mm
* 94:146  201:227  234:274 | 3.2 mm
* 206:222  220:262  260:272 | -2.4 mm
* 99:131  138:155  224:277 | 2.7 mm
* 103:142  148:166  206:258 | 7.0 mm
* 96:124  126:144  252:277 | 0.5 mm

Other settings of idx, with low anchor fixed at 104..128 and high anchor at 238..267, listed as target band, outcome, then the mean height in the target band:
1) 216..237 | 0.04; 2.91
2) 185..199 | 0.18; 2.56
